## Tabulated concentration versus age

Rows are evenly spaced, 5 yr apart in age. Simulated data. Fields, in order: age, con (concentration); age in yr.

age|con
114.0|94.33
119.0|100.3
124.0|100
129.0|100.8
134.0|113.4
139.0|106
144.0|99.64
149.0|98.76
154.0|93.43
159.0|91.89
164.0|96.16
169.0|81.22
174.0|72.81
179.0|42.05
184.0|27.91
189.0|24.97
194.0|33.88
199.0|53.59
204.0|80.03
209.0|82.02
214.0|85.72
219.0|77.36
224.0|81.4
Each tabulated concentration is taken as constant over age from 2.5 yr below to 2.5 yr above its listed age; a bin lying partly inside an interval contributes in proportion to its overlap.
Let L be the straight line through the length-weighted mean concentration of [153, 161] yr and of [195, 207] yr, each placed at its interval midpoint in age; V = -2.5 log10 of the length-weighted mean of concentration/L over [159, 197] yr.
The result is 0.39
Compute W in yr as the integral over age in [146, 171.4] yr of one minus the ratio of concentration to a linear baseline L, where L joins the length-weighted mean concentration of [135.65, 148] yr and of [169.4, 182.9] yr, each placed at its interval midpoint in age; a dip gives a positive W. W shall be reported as -3.8 yr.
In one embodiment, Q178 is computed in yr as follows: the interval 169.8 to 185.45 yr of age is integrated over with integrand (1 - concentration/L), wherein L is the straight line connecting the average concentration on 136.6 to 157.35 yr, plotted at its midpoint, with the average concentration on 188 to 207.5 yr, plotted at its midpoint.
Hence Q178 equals 4.2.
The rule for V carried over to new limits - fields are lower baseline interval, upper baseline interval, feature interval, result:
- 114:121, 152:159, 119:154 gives -0.073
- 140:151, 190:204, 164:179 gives 0.004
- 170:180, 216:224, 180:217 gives 0.302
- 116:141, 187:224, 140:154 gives -0.051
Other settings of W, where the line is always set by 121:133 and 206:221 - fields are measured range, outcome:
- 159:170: 0.3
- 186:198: 7.5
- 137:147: -0.4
